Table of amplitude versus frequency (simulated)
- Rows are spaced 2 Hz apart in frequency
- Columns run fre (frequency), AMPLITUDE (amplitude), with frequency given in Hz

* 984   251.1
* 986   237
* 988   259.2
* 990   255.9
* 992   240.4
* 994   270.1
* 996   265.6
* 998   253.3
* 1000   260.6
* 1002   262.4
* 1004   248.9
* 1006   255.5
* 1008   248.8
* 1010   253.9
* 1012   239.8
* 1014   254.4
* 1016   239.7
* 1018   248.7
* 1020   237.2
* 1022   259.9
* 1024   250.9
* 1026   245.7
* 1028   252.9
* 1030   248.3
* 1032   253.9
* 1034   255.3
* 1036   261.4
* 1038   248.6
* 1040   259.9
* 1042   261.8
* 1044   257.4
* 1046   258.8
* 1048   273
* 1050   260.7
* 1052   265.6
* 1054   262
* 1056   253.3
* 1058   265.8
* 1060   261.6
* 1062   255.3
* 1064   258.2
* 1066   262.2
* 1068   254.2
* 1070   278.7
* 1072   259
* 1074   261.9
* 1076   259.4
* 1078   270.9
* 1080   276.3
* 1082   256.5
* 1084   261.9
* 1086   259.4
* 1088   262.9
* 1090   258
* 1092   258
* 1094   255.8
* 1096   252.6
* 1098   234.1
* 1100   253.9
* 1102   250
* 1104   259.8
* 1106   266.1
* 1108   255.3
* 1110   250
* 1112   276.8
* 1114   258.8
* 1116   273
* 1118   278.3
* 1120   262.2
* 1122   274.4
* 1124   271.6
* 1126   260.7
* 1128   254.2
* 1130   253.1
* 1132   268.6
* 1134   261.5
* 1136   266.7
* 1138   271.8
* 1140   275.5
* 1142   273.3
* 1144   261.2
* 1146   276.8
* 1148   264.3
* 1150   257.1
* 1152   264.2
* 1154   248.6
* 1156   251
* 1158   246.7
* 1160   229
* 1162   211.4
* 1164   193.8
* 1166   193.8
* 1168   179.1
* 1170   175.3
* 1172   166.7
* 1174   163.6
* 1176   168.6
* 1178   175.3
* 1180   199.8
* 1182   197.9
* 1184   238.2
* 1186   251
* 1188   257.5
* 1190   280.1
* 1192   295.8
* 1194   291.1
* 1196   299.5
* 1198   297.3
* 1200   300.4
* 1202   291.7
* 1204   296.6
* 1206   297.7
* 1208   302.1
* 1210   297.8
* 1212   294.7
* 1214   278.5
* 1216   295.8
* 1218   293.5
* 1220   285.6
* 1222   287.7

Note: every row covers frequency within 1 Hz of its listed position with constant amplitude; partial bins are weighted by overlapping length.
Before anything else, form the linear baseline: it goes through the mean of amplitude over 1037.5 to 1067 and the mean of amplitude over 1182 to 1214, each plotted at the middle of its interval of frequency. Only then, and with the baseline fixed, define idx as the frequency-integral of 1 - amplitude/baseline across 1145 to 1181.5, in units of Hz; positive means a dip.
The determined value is 8.3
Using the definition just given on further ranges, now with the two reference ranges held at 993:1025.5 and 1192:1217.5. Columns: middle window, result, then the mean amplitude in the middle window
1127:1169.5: 5.4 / 247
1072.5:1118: 1.9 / 260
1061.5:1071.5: 0.1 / 262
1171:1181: 4.0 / 175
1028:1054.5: 0.1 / 259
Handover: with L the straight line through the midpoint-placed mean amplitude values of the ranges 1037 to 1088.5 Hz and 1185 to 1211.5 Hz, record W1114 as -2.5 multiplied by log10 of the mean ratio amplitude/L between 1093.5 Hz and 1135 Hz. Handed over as 0.05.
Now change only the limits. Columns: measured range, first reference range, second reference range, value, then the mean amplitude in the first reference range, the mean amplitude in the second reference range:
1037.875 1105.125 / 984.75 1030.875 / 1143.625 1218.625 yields -0.04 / 252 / 249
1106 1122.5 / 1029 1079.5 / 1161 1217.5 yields -0.05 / 260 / 247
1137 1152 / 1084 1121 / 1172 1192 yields -0.14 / 259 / 216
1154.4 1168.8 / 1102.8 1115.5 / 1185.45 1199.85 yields 0.26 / 261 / 284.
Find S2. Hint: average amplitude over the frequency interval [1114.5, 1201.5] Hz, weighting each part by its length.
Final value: 246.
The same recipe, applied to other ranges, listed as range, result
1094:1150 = 263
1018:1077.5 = 258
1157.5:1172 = 200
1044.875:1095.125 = 262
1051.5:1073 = 261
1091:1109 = 254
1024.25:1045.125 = 254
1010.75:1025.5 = 247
